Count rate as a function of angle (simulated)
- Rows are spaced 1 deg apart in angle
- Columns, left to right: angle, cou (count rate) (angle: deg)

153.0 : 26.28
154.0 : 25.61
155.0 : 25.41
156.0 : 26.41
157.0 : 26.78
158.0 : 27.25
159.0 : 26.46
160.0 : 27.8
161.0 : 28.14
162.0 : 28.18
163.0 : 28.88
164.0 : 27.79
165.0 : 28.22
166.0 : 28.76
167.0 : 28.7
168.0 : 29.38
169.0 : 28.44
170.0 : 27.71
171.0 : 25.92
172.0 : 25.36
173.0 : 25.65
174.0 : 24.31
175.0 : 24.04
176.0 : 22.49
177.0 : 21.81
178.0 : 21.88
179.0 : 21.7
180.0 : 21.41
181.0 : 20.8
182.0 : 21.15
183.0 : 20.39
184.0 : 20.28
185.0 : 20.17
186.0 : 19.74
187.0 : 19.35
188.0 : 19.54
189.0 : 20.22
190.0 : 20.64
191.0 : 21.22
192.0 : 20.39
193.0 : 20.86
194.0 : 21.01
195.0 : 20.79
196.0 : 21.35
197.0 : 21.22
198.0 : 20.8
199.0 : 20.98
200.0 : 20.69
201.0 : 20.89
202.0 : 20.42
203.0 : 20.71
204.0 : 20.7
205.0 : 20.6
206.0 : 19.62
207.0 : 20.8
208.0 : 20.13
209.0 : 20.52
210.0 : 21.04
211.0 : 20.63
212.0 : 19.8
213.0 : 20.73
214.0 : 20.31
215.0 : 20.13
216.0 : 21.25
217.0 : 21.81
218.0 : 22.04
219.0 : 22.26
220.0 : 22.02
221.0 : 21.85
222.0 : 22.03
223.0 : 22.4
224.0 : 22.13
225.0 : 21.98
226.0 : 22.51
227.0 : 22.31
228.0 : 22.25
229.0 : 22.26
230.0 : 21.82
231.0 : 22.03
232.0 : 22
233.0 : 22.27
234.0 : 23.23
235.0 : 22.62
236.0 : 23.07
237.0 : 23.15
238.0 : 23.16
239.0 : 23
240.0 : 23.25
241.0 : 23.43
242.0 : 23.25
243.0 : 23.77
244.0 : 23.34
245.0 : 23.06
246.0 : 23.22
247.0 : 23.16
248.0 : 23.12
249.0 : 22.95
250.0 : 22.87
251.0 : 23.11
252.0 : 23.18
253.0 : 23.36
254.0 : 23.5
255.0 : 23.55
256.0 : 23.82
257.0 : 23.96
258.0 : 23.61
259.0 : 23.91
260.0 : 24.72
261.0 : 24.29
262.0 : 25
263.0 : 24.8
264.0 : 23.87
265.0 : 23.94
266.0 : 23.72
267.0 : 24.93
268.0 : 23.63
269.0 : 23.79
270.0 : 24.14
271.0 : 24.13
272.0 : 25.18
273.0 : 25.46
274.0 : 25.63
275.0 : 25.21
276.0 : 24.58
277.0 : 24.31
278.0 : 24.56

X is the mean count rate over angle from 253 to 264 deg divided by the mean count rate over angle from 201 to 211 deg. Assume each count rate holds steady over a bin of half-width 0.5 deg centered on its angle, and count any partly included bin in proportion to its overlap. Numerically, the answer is 1.17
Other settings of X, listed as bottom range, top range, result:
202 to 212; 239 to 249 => 1.14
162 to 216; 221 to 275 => 1.05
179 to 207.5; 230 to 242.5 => 1.11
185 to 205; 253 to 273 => 1.17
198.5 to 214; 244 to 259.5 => 1.14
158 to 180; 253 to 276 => 0.93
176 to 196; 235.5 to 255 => 1.12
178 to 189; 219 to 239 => 1.09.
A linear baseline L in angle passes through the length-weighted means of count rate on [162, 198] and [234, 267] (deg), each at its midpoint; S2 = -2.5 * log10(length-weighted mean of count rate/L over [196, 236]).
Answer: 0.10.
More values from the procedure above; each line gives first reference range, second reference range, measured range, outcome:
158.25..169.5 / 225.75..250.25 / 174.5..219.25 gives 0.23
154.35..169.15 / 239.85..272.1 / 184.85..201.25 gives 0.27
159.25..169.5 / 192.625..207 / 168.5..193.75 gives 0.12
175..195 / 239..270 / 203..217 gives 0.07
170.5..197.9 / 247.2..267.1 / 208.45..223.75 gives 0.06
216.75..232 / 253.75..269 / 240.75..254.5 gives 0.01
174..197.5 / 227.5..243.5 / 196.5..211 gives 0.05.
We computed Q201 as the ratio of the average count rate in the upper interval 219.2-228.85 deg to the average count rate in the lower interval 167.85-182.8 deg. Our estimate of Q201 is 0.93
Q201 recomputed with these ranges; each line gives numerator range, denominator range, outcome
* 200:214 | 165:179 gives 0.80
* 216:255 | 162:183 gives 0.90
